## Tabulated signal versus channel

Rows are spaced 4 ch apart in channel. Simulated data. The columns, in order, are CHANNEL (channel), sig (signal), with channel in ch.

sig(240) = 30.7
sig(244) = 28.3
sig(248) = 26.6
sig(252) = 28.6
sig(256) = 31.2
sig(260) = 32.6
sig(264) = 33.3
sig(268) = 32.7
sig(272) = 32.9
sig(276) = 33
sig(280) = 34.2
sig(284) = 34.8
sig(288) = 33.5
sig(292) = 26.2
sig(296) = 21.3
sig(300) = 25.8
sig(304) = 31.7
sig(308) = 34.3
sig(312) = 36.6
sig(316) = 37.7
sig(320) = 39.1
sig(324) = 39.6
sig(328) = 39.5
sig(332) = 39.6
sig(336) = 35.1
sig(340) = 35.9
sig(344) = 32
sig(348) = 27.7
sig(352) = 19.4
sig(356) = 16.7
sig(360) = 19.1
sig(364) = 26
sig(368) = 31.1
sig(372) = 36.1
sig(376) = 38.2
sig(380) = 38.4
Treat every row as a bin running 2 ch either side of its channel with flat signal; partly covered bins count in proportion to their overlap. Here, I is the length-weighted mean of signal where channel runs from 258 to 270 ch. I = 32.9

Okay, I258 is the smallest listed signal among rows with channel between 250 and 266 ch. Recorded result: 28.6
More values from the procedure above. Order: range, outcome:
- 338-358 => 16.7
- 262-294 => 26.2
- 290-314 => 21.3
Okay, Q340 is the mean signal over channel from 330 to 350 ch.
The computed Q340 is 34.1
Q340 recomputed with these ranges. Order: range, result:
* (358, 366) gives 22.6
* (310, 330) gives 38.5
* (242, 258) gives 28.7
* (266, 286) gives 33.5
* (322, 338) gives 38.4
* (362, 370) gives 28.6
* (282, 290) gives 34.1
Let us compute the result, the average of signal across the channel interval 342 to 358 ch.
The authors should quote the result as 23.9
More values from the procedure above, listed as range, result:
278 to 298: 30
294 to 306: 26.3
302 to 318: 35.1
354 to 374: 25.8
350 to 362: 18.4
